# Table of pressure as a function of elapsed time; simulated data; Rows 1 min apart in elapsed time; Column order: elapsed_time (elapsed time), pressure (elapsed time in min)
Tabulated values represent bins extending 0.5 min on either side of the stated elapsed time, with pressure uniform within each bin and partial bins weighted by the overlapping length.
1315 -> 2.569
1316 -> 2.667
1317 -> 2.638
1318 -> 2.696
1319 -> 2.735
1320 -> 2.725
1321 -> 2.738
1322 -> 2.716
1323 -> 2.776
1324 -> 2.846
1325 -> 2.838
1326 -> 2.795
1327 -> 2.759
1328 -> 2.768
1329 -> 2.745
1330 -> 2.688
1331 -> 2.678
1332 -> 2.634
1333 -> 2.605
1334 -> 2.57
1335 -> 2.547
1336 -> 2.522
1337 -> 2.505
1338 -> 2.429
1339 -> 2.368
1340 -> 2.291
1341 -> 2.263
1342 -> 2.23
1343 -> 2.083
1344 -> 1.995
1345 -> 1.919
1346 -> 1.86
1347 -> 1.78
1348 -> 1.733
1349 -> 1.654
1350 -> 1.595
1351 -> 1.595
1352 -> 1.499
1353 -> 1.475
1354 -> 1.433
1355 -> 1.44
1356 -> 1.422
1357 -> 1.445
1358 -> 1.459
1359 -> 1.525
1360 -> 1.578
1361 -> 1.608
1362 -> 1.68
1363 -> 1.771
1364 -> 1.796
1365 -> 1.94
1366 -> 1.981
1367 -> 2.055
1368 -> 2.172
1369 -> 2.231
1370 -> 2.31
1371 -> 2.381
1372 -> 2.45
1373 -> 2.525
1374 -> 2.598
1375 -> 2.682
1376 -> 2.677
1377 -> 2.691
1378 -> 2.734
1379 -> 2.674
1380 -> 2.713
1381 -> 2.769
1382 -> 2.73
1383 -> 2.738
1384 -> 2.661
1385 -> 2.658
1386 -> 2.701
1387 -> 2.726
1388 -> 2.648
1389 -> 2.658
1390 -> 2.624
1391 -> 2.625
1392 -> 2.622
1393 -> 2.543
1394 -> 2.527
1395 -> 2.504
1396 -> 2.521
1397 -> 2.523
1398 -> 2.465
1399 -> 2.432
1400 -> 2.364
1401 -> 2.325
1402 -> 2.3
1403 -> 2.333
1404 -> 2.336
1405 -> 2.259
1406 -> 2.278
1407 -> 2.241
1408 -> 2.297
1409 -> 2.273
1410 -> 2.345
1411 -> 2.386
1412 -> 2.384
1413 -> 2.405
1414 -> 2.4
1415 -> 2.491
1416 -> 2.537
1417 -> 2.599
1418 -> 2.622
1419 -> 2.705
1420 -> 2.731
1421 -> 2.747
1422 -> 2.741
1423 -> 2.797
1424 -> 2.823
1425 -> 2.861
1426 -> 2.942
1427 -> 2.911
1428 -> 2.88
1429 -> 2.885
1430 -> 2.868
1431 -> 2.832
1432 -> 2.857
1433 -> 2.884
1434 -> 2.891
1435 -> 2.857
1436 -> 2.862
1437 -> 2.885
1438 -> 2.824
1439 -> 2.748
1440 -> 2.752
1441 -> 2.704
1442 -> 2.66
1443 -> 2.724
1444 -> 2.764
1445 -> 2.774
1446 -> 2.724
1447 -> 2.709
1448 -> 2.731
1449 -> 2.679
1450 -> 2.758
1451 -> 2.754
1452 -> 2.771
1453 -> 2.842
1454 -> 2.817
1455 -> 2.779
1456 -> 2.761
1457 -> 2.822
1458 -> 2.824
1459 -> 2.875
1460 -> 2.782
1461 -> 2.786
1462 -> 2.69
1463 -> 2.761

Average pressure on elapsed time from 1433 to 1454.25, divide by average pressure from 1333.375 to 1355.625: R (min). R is 1.39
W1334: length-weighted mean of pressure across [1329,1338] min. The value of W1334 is 2.59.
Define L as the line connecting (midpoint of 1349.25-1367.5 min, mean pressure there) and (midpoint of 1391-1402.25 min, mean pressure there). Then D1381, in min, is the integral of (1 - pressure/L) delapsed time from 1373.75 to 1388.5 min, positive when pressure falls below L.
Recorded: -3.9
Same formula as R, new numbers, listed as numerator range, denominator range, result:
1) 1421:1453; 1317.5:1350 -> 1.15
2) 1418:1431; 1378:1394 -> 1.05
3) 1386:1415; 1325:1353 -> 1.08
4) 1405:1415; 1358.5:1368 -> 1.31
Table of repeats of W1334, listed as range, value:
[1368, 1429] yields 2.56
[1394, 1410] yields 2.37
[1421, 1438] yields 2.86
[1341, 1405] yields 2.2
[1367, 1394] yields 2.59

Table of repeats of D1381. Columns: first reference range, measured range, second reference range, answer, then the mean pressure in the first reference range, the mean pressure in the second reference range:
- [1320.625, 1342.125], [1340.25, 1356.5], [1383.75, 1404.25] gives 5.2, 2.61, 2.53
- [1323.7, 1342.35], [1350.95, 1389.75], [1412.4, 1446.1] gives 6.9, 2.58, 2.75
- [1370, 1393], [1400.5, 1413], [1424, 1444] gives 1.9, 2.64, 2.83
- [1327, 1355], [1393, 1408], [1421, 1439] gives 1.3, 2.16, 2.85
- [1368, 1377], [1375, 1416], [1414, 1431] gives 1.3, 2.48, 2.75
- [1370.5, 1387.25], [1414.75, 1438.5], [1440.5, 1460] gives -0.6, 2.65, 2.76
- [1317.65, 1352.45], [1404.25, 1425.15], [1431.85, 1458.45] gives 1.2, 2.38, 2.78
